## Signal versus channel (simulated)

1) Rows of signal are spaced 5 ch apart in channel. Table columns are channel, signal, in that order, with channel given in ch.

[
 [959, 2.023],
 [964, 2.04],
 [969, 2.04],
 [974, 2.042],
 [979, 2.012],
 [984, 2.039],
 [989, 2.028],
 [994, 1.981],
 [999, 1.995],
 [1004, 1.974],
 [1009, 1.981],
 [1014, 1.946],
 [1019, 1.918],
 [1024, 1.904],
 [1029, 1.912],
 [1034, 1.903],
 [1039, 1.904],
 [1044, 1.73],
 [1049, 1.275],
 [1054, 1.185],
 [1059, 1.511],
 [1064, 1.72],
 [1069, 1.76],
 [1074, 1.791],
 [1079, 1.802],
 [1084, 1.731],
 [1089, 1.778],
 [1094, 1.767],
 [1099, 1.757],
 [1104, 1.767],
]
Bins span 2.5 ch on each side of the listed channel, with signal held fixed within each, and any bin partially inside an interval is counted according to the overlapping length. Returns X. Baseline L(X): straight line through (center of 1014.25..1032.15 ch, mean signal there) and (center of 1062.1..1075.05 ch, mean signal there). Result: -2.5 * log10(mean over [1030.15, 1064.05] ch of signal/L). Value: 0.14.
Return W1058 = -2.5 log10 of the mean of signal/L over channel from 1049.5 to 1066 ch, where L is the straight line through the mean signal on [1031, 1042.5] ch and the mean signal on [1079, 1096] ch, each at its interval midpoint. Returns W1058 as 0.26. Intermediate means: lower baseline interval 1.89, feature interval 1.44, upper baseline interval 1.76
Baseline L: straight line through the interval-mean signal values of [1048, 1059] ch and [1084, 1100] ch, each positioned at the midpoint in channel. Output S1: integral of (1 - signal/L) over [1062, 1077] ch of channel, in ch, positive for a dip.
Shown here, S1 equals -2.8 ch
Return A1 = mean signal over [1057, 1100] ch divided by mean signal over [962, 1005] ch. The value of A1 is 0.86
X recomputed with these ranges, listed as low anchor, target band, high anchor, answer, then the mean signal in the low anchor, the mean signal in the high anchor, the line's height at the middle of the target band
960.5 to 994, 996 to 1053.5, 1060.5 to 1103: 0.04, 2.03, 1.76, 1.91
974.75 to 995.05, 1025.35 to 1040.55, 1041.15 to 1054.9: -0.21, 2.02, 1.43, 1.57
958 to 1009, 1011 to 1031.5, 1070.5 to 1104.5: 0.00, 2.02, 1.77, 1.93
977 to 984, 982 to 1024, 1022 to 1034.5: -0.01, 2.02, 1.91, 1.97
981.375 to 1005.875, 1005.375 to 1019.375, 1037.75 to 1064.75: -0.06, 2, 1.53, 1.85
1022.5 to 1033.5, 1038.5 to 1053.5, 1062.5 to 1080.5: 0.20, 1.91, 1.77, 1.85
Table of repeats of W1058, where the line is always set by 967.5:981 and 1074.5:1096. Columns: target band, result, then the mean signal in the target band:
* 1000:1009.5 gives -0.01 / 1.98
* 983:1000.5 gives -0.01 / 2.01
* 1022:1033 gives 0.00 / 1.91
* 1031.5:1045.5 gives 0.02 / 1.85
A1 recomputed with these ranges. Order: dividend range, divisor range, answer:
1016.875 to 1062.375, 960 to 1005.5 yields 0.84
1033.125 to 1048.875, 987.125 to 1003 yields 0.88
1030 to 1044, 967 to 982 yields 0.92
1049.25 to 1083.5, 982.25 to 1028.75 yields 0.82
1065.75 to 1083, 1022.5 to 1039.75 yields 0.93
